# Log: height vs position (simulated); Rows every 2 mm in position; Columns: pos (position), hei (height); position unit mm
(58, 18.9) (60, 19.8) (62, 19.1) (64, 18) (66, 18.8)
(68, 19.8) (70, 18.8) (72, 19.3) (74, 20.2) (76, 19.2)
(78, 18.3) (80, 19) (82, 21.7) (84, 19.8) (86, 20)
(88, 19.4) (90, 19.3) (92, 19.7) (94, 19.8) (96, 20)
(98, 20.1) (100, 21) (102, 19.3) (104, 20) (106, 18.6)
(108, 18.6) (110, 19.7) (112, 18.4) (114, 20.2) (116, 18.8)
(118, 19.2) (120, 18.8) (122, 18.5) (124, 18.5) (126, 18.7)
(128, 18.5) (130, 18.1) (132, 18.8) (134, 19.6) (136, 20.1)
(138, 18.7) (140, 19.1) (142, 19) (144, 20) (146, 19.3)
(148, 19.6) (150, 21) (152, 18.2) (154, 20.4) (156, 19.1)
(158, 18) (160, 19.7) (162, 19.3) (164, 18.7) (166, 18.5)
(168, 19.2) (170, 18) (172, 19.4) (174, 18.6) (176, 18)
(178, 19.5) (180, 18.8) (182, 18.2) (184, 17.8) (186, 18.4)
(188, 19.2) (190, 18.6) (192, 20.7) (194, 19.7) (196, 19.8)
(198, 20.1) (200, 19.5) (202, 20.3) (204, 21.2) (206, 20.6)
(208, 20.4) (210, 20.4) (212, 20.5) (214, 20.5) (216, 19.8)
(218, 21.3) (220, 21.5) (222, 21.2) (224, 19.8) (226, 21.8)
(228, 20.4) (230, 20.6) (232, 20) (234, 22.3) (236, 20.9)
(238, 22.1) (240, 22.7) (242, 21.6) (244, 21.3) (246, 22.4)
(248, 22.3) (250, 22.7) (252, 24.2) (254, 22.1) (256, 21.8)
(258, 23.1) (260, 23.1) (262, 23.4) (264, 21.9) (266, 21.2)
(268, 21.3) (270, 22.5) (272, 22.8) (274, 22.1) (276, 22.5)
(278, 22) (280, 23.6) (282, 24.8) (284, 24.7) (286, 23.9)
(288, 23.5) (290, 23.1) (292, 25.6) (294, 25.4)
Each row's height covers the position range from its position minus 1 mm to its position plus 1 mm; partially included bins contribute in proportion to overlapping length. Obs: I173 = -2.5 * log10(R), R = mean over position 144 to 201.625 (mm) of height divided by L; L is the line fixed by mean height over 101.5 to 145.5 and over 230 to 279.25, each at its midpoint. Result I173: 0.059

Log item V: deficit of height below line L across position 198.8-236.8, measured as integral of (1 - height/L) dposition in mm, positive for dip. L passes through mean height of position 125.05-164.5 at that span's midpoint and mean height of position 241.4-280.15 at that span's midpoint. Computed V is 0.9 mm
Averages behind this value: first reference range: 19.2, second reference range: 22.4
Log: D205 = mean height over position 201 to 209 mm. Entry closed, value 20.6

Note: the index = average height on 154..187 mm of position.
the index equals 18.8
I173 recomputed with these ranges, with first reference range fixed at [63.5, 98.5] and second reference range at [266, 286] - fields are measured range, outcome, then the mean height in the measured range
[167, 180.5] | 0.127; 18.8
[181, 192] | 0.147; 18.6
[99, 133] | 0.060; 19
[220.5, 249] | 0.039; 21.4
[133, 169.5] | 0.078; 19.3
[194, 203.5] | 0.083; 20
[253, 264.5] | 0.000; 22.6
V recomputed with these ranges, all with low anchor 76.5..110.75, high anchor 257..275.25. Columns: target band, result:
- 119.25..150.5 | 1.84 mm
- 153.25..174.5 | 1.82 mm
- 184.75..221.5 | 2.15 mm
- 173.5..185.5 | 1.45 mm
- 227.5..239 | 0.41 mm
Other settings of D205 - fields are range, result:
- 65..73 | 19.2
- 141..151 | 19.8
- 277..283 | 23.5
